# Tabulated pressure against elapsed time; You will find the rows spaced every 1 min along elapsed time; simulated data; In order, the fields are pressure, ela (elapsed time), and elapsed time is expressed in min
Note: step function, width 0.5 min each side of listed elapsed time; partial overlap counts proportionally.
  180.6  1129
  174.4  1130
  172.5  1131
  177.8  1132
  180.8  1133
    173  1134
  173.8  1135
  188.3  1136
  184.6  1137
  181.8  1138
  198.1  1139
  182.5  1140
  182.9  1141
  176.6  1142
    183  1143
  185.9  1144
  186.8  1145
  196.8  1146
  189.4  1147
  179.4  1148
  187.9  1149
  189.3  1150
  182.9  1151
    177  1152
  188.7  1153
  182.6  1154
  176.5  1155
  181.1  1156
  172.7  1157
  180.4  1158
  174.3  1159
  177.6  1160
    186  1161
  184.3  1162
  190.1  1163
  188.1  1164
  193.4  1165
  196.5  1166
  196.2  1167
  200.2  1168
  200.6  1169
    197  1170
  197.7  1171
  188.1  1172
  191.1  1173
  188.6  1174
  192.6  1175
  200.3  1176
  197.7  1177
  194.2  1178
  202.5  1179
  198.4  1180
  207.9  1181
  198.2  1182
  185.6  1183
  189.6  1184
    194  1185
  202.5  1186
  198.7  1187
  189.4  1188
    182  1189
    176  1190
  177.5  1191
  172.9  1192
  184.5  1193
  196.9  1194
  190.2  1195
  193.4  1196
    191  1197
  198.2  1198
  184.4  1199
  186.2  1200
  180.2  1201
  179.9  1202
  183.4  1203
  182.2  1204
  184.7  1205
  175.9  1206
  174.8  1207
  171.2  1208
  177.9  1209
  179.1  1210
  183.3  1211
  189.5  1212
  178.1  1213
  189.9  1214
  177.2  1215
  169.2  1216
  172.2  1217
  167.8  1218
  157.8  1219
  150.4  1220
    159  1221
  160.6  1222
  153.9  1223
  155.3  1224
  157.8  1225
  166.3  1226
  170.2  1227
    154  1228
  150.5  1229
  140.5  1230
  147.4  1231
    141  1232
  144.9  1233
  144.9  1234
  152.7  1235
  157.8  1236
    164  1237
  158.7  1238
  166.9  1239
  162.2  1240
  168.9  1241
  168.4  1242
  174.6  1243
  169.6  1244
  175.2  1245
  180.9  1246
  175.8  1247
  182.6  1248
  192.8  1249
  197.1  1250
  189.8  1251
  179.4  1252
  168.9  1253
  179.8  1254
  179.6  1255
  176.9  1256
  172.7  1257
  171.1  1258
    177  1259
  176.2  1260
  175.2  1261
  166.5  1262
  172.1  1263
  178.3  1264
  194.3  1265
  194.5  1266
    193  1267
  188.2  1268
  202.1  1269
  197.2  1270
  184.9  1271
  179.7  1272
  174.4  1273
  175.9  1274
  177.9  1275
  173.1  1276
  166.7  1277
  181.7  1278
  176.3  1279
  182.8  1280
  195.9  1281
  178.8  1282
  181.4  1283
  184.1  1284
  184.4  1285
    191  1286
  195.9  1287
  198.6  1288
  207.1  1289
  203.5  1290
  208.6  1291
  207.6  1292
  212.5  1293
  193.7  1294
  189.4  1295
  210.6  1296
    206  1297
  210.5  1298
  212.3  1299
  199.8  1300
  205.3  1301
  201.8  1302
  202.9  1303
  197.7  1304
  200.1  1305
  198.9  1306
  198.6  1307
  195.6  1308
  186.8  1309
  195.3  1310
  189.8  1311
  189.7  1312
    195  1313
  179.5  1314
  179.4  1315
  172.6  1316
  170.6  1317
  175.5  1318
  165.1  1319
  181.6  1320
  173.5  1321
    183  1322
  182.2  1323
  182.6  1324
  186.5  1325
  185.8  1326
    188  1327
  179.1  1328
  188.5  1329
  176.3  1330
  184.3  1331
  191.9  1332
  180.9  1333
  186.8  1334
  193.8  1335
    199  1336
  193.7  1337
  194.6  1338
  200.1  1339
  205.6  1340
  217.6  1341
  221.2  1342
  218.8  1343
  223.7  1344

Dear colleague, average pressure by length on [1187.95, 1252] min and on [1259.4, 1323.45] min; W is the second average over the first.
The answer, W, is 1.1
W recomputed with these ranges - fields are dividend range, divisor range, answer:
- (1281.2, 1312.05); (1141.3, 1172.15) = 1.06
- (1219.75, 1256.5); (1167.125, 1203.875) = 0.86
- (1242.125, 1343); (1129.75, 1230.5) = 1.03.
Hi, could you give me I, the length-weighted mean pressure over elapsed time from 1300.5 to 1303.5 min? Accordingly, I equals 203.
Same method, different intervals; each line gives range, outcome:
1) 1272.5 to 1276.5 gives 175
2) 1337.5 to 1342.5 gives 208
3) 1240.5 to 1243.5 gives 171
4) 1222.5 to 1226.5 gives 158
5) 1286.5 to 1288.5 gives 197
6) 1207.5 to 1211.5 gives 178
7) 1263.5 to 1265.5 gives 186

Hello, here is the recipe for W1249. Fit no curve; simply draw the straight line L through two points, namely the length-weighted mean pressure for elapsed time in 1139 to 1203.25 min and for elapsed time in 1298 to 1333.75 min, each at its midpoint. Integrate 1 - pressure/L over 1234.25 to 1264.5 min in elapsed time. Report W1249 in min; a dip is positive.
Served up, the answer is 2.4 min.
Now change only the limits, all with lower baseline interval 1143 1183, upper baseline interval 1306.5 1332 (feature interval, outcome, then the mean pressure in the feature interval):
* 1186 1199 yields 0.03 min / 188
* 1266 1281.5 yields 0.14 min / 184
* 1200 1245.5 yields 5.01 min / 167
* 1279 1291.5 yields -0.48 min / 192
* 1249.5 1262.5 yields 0.58 min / 178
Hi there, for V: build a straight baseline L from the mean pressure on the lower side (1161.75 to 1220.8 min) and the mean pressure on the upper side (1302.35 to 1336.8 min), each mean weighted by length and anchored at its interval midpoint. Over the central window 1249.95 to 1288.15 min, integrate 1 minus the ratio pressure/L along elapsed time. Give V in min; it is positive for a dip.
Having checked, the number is 0.92 min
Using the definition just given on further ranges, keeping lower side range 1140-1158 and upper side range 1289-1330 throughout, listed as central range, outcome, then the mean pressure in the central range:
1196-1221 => 1.1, 178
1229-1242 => 2.3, 155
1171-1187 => -0.9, 196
